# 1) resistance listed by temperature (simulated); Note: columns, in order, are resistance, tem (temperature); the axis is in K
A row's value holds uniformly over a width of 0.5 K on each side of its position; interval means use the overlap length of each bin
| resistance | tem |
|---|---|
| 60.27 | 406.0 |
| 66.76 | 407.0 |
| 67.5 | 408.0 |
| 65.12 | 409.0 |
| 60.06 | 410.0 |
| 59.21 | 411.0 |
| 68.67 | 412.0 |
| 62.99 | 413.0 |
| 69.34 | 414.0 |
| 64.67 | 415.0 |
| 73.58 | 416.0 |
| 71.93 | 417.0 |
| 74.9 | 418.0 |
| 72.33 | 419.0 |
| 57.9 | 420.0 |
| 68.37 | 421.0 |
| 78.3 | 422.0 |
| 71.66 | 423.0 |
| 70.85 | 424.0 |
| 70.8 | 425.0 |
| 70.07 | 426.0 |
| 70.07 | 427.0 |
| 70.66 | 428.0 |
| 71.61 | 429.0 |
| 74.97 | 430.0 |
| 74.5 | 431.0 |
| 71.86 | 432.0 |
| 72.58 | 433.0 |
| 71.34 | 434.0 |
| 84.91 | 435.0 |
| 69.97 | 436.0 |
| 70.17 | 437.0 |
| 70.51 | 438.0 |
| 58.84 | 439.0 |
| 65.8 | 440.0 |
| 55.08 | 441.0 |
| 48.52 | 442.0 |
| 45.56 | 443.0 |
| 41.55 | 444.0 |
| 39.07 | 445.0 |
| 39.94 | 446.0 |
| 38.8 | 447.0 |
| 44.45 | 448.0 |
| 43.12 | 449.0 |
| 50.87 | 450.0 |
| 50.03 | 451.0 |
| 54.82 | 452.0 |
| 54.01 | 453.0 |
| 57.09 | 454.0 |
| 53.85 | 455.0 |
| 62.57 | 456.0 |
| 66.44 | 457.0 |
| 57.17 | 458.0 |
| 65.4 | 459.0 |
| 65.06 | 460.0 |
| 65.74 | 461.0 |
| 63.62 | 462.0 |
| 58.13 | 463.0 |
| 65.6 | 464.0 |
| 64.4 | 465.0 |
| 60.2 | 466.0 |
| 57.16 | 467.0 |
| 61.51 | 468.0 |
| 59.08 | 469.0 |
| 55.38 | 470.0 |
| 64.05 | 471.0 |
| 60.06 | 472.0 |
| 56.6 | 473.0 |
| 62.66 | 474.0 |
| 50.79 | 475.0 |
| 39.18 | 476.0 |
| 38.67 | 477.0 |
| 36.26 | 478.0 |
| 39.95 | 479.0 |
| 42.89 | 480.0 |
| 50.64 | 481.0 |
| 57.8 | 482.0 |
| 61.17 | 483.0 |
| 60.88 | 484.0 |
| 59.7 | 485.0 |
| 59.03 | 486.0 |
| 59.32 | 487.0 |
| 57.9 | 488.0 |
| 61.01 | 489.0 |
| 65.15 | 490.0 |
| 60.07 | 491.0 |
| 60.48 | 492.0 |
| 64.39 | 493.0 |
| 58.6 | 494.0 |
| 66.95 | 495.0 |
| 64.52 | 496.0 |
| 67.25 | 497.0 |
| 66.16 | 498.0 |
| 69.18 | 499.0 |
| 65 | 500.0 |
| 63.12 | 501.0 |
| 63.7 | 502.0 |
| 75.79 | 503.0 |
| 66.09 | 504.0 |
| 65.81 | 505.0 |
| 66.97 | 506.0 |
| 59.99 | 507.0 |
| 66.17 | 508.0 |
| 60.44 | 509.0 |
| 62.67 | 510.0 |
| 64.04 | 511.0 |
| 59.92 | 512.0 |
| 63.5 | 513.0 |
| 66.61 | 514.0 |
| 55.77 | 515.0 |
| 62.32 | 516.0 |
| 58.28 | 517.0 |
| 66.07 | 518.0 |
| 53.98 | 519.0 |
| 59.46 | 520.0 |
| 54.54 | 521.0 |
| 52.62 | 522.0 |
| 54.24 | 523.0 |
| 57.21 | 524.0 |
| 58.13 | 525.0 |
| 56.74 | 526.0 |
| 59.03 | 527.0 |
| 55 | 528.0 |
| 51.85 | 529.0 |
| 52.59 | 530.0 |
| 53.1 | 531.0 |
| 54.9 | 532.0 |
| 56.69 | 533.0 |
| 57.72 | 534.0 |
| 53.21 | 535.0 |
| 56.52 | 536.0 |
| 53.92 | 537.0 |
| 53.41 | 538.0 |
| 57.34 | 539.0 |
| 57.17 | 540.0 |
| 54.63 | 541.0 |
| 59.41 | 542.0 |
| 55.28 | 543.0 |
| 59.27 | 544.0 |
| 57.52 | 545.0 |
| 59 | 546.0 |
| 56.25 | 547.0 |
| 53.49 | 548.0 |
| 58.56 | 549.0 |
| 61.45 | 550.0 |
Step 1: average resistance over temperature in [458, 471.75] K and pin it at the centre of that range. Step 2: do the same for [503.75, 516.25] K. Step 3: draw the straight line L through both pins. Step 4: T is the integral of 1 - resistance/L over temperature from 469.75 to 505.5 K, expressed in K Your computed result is 2.08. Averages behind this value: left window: 61.7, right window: 63.1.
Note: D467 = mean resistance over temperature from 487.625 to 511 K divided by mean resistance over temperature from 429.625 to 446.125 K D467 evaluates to 1.0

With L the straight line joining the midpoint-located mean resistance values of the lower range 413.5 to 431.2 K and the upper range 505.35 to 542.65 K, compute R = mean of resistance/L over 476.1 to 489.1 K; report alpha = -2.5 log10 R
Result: 0.21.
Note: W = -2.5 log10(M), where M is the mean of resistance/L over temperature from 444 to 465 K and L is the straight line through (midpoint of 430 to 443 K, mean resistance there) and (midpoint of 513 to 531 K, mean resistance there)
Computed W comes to 0.19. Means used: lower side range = 67.3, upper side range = 57.4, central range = 54.7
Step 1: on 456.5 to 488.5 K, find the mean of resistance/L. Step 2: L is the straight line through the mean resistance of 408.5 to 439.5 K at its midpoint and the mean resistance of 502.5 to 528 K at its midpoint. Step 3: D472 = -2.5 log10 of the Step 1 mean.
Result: 0.15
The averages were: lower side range 69.8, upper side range 60.9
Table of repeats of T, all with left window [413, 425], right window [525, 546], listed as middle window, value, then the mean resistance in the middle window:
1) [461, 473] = 0.6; 60.9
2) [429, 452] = 3.1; 58.5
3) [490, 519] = -2.0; 63.8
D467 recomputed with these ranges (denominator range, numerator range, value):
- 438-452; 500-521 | 1.29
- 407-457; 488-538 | 0.96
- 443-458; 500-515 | 1.29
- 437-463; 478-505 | 1.11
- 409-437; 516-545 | 0.80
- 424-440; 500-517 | 0.89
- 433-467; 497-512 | 1.13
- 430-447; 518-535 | 0.91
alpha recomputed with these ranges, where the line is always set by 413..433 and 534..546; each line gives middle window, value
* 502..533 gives -0.01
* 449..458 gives 0.20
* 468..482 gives 0.25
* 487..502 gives -0.03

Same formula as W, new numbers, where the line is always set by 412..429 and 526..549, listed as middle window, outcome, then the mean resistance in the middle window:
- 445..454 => 0.37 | 47.1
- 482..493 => 0.02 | 60.5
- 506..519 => -0.06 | 62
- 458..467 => 0.04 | 62.8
